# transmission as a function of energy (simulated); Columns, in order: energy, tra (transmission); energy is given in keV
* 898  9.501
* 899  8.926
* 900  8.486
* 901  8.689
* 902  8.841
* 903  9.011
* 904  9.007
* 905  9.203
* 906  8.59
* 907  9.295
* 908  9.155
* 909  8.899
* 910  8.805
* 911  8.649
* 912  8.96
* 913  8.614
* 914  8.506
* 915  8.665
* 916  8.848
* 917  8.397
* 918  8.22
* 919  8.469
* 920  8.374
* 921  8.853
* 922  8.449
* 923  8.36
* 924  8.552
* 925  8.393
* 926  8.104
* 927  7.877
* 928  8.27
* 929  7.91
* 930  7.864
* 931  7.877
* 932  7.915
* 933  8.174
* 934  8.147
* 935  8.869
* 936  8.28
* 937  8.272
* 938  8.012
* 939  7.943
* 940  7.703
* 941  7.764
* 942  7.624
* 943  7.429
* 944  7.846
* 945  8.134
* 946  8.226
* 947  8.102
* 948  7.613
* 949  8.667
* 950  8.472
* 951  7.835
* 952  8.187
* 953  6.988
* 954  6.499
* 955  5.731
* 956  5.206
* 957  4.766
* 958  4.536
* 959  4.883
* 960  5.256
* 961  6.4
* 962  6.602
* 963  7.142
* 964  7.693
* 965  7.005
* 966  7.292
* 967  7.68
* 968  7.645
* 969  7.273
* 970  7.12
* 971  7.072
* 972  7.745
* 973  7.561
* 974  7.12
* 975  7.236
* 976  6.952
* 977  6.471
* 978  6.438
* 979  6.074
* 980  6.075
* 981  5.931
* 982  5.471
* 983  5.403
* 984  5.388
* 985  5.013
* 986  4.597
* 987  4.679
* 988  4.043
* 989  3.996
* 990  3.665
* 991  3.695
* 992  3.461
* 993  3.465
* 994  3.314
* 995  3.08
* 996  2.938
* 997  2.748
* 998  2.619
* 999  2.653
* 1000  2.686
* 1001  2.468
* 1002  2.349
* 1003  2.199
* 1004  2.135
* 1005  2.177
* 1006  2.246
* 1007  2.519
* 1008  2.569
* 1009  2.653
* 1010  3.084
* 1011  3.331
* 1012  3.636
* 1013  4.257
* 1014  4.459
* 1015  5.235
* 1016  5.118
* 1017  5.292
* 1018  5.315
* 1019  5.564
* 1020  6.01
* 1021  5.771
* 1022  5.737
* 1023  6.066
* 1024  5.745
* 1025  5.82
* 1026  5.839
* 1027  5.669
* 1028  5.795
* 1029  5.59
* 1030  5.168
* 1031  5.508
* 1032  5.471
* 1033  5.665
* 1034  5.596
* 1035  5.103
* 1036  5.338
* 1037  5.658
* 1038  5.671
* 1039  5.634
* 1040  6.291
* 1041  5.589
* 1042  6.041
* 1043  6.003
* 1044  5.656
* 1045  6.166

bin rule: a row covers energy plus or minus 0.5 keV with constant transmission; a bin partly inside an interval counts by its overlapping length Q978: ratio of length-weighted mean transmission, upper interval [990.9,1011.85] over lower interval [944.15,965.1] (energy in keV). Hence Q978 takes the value 0.40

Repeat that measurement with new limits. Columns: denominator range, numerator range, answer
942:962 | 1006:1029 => 0.69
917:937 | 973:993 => 0.65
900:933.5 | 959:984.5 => 0.78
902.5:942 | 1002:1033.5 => 0.54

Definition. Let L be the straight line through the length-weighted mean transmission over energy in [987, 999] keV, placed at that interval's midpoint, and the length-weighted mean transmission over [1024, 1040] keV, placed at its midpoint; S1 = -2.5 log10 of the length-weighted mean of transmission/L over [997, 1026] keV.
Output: 0.16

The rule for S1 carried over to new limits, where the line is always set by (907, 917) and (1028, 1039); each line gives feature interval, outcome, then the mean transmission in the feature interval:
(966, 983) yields 0.04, 6.84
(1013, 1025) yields 0.08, 5.45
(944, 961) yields 0.13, 6.84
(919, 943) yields 0.02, 8.15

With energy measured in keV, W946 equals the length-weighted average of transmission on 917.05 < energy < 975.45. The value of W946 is 7.55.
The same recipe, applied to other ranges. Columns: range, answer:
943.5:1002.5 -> 5.78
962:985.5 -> 6.73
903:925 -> 8.71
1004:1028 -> 4.5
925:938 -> 8.14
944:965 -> 6.87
